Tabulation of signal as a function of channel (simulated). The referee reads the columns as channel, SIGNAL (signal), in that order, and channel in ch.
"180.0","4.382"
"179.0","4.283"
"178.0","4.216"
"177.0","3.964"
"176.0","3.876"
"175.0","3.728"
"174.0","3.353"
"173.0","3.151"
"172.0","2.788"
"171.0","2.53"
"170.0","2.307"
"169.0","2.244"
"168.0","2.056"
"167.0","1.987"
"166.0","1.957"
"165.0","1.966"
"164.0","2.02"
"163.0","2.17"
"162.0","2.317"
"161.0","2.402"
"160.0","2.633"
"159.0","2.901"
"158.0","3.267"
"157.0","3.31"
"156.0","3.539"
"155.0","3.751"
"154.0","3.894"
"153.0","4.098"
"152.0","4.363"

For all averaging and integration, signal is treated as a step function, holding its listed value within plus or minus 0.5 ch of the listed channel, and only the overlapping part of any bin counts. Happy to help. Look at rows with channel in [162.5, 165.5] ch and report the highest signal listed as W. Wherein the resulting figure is 2.17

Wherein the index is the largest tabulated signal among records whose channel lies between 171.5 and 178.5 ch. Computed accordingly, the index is 4.216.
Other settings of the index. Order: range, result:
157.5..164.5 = 3.267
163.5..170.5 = 2.307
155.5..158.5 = 3.539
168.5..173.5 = 3.151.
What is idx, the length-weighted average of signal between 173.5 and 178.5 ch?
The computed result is 3.83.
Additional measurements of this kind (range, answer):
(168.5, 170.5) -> 2.28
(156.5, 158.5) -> 3.29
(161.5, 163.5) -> 2.24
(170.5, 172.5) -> 2.66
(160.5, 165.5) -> 2.17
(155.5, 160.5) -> 3.13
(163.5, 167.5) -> 1.98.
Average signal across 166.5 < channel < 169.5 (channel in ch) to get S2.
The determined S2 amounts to 2.1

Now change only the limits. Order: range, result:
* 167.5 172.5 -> 2.39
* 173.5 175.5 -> 3.54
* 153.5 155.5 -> 3.82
